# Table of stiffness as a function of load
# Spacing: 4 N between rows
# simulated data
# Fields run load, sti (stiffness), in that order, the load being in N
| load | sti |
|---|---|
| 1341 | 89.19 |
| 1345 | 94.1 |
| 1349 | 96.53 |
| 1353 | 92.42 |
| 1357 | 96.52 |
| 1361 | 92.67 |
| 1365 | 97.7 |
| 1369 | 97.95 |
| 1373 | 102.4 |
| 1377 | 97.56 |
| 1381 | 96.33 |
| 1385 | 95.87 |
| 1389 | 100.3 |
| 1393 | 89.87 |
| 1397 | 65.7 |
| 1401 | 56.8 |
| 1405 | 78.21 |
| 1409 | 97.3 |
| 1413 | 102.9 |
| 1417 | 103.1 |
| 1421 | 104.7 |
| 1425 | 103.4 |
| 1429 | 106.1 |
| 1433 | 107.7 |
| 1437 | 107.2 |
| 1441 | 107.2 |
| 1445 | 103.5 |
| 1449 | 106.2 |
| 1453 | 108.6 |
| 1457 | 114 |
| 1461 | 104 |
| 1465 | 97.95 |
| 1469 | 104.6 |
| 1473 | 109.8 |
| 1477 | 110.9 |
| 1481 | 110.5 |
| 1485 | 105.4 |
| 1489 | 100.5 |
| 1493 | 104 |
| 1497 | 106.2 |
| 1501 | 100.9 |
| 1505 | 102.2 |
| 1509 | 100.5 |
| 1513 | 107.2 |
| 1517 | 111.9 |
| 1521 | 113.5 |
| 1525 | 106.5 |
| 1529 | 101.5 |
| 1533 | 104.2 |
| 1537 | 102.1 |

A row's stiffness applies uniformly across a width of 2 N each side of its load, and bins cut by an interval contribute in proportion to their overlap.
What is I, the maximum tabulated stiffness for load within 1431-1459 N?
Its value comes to 114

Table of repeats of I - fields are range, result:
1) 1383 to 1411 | 100.3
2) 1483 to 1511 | 106.2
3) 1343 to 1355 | 96.53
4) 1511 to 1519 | 111.9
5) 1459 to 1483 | 110.9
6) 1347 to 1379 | 102.4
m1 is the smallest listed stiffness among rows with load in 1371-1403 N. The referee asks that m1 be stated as 56.8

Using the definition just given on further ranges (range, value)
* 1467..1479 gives 104.6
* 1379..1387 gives 95.87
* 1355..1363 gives 92.67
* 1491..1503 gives 100.9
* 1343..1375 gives 92.42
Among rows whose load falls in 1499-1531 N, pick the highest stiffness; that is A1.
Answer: 113.5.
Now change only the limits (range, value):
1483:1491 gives 105.4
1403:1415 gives 102.9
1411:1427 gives 104.7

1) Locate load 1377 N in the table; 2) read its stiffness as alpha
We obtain 97.56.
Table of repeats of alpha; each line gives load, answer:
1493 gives 104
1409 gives 97.3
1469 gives 104.6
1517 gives 111.9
